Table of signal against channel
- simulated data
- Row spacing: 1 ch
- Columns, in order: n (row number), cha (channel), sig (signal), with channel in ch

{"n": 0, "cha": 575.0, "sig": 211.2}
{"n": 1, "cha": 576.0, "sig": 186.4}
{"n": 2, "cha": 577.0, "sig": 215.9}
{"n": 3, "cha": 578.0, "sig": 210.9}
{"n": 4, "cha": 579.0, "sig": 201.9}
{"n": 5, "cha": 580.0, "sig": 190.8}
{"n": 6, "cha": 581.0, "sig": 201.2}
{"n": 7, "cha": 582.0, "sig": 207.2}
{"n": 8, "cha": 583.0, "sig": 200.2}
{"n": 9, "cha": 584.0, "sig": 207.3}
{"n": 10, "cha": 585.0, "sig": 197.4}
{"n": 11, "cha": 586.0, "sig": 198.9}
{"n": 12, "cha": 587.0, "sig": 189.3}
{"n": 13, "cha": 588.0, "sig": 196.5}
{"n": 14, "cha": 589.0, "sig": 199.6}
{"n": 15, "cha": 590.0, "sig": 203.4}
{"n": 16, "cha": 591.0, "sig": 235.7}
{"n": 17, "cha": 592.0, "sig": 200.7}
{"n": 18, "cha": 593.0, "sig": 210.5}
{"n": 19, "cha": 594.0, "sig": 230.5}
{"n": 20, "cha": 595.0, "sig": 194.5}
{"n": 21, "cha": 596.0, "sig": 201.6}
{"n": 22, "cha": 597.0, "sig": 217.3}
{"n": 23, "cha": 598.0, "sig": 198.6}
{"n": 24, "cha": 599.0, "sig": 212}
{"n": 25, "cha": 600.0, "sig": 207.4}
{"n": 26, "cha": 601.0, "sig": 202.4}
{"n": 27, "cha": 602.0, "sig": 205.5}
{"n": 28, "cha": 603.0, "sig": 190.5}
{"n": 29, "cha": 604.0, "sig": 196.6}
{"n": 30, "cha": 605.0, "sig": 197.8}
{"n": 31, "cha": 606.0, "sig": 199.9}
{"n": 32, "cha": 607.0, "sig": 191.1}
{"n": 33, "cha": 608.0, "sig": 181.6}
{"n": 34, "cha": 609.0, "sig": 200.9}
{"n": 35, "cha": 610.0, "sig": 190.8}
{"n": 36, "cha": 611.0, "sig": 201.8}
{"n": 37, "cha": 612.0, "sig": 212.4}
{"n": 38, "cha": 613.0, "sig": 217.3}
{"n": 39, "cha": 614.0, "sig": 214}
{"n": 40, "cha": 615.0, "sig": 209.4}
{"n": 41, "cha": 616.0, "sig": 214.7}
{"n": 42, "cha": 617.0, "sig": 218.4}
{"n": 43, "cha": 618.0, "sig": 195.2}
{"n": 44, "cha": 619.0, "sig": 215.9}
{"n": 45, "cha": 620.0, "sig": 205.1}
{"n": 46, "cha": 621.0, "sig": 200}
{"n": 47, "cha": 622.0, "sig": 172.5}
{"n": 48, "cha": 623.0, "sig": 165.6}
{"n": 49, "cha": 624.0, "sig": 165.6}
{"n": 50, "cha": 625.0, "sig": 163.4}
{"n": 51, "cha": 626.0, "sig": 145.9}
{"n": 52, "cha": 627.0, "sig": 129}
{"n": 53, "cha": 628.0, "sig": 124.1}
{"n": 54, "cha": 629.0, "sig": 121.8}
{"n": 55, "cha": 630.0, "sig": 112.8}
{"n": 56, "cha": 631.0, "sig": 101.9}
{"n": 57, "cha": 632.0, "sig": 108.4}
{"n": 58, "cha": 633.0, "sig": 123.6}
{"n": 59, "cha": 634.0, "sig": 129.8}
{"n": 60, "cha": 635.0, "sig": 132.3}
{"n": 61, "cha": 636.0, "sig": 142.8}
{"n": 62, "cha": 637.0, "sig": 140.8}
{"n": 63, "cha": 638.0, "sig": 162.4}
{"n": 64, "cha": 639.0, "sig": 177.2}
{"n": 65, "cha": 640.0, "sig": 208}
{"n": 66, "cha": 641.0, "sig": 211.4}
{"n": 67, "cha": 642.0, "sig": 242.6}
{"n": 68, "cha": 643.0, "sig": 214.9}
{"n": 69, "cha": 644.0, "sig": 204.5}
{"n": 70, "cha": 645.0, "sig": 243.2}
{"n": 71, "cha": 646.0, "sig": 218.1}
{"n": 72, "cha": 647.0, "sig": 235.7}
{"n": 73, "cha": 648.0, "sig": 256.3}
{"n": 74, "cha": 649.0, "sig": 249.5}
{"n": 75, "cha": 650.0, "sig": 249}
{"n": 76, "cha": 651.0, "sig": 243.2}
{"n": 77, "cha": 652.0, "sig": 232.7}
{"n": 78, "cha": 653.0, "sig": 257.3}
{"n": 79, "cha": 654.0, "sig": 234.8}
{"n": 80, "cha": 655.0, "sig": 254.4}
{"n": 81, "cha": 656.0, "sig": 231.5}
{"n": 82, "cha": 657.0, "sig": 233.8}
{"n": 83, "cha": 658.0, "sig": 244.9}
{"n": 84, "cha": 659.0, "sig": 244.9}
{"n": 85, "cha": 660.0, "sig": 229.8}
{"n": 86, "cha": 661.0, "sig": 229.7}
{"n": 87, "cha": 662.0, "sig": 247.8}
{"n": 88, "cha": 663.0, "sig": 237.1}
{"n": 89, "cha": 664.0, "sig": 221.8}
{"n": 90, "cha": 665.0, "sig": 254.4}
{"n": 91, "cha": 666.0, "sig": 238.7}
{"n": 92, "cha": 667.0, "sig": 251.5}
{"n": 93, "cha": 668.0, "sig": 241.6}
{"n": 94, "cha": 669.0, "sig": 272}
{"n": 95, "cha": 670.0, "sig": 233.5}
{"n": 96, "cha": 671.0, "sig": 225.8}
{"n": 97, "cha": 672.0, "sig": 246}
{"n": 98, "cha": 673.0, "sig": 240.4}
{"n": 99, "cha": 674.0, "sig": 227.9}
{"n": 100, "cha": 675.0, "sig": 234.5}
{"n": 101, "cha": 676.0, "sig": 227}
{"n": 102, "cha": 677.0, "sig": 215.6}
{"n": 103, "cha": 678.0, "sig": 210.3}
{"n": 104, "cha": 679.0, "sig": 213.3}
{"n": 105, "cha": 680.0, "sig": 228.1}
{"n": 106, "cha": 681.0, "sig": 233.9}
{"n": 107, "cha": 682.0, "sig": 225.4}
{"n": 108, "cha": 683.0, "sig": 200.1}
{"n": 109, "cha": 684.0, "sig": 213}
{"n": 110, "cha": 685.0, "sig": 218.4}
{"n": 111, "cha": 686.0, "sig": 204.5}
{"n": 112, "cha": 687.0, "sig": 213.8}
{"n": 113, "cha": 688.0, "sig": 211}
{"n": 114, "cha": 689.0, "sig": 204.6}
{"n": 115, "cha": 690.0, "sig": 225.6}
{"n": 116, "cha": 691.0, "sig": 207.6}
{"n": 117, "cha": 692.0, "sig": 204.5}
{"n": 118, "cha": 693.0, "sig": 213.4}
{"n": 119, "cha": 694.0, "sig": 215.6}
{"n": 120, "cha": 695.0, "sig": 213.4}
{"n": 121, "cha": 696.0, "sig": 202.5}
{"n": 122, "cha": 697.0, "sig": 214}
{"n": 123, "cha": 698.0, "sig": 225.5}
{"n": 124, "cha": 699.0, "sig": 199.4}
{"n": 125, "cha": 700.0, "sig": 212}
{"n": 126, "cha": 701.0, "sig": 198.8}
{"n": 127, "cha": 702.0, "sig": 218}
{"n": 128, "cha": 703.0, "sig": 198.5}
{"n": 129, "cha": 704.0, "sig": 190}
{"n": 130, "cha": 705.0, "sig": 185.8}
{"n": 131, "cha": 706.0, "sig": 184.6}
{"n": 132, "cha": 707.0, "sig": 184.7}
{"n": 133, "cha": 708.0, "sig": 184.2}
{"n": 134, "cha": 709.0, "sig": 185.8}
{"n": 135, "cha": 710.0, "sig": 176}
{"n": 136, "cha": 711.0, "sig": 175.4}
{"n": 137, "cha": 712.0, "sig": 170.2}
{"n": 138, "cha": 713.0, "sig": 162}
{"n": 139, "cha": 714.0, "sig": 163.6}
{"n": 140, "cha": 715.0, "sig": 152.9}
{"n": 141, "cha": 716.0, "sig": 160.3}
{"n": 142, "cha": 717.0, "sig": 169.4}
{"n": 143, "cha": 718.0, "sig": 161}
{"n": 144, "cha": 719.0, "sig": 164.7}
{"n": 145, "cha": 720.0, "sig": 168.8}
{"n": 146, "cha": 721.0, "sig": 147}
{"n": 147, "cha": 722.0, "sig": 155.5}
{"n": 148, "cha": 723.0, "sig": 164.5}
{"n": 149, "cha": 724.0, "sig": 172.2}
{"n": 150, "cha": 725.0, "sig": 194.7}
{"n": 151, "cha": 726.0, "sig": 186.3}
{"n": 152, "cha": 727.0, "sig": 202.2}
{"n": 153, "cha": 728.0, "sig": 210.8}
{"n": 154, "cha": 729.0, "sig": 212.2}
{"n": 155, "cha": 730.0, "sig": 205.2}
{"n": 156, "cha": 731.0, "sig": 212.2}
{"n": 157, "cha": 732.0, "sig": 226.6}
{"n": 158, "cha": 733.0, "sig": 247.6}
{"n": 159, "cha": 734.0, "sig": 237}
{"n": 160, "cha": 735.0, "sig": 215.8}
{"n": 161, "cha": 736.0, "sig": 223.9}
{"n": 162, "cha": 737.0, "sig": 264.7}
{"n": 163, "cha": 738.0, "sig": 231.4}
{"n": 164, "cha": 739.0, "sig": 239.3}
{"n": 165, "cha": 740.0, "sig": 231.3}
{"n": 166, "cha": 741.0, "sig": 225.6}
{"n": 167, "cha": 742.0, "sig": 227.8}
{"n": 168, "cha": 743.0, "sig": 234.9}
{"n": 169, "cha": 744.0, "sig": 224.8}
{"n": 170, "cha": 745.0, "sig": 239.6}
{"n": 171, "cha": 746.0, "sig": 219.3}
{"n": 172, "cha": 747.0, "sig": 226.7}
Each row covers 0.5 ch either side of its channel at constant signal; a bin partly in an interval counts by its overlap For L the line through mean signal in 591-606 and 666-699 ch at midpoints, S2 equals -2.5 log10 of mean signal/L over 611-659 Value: 0.102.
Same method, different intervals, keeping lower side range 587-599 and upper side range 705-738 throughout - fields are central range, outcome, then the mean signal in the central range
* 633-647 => 0.08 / 186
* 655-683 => -0.19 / 235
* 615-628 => 0.13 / 181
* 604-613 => 0.04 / 198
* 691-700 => -0.10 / 211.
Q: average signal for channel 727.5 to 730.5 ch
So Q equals 209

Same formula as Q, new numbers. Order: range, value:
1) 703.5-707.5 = 186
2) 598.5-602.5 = 207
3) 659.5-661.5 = 230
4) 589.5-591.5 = 220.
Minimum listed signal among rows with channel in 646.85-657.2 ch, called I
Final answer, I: 231.5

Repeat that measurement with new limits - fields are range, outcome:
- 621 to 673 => 101.9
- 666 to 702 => 198.8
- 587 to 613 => 181.6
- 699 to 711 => 175.4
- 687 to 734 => 147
